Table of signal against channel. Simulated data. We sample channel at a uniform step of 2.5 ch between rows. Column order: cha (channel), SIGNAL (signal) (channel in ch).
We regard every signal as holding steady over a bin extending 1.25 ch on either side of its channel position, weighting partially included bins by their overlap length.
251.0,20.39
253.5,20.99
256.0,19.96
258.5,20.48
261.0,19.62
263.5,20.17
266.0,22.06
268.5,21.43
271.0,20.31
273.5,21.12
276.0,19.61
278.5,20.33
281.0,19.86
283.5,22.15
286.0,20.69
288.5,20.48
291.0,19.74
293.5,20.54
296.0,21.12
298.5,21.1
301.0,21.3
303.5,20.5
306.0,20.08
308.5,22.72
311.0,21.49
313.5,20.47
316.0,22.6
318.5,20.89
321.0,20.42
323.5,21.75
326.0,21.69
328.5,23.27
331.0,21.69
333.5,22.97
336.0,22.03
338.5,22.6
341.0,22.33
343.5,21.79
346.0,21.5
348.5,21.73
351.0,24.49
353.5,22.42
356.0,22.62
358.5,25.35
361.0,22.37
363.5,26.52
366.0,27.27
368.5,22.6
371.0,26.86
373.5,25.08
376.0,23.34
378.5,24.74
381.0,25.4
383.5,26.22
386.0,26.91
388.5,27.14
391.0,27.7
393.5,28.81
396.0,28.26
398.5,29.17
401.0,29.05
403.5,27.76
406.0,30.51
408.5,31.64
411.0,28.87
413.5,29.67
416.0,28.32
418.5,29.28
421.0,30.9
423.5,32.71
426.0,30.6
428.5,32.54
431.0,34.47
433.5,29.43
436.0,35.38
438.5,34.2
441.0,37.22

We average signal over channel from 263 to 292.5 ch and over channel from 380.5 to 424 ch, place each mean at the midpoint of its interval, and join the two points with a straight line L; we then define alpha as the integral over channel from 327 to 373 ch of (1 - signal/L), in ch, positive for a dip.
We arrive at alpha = 3.7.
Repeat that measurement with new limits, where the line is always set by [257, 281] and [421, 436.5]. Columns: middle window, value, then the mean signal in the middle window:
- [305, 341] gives 4.0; 21.8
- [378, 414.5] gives 2.1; 28.2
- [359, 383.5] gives 2.7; 25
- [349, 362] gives 1.7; 23.4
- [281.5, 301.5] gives 1.2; 20.8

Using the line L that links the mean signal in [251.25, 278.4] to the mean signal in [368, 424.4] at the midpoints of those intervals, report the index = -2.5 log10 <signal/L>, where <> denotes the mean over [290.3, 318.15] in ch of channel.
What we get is 0.08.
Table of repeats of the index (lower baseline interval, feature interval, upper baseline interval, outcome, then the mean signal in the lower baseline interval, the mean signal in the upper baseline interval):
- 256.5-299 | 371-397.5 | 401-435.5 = 0.070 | 20.6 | 30.6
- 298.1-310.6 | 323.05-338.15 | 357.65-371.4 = 0.028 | 21.2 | 25.1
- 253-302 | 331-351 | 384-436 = 0.127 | 20.6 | 29.8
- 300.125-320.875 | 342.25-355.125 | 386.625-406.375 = 0.094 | 21.2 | 28.4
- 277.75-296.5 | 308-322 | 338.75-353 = 0.003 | 20.6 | 22.4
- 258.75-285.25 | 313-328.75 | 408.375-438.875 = 0.122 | 20.7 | 31.3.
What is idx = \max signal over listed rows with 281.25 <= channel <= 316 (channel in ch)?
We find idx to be 22.72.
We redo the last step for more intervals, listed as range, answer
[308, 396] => 28.81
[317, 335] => 23.27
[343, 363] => 25.35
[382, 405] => 29.17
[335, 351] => 24.49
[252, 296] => 22.15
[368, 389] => 27.14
